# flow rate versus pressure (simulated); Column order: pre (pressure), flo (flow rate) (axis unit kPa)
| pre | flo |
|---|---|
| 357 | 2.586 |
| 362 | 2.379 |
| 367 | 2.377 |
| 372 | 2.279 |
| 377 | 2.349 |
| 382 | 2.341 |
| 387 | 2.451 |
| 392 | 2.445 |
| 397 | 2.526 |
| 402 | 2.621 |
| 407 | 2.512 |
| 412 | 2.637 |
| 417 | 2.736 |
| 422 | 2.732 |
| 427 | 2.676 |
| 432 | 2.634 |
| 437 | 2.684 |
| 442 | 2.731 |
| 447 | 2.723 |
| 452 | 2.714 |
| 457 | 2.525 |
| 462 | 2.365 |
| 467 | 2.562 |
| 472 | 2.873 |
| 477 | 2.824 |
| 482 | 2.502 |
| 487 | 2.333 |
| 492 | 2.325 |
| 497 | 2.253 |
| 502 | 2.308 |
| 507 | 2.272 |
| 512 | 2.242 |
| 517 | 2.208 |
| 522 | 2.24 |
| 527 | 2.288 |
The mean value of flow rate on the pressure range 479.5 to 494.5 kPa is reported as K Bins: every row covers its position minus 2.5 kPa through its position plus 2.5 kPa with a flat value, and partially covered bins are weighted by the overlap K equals 2.39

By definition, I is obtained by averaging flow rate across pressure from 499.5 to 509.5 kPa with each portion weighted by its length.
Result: 2.29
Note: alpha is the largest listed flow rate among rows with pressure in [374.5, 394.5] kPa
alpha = 2.451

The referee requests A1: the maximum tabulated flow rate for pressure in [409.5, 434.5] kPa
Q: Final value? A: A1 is 2.736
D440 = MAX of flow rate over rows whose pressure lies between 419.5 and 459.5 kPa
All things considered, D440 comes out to 2.732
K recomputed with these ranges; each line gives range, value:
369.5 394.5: 2.37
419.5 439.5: 2.68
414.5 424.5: 2.73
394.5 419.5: 2.61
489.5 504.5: 2.3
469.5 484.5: 2.73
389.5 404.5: 2.53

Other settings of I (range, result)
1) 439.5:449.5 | 2.73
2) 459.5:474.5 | 2.6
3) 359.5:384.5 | 2.35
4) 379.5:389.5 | 2.4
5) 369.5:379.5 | 2.31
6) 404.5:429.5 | 2.66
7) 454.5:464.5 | 2.45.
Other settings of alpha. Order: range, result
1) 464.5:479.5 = 2.873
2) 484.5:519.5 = 2.333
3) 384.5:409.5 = 2.621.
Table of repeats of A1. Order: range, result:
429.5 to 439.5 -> 2.684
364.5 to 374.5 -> 2.377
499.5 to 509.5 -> 2.308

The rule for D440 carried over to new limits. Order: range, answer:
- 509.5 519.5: 2.242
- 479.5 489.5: 2.502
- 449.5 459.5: 2.714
